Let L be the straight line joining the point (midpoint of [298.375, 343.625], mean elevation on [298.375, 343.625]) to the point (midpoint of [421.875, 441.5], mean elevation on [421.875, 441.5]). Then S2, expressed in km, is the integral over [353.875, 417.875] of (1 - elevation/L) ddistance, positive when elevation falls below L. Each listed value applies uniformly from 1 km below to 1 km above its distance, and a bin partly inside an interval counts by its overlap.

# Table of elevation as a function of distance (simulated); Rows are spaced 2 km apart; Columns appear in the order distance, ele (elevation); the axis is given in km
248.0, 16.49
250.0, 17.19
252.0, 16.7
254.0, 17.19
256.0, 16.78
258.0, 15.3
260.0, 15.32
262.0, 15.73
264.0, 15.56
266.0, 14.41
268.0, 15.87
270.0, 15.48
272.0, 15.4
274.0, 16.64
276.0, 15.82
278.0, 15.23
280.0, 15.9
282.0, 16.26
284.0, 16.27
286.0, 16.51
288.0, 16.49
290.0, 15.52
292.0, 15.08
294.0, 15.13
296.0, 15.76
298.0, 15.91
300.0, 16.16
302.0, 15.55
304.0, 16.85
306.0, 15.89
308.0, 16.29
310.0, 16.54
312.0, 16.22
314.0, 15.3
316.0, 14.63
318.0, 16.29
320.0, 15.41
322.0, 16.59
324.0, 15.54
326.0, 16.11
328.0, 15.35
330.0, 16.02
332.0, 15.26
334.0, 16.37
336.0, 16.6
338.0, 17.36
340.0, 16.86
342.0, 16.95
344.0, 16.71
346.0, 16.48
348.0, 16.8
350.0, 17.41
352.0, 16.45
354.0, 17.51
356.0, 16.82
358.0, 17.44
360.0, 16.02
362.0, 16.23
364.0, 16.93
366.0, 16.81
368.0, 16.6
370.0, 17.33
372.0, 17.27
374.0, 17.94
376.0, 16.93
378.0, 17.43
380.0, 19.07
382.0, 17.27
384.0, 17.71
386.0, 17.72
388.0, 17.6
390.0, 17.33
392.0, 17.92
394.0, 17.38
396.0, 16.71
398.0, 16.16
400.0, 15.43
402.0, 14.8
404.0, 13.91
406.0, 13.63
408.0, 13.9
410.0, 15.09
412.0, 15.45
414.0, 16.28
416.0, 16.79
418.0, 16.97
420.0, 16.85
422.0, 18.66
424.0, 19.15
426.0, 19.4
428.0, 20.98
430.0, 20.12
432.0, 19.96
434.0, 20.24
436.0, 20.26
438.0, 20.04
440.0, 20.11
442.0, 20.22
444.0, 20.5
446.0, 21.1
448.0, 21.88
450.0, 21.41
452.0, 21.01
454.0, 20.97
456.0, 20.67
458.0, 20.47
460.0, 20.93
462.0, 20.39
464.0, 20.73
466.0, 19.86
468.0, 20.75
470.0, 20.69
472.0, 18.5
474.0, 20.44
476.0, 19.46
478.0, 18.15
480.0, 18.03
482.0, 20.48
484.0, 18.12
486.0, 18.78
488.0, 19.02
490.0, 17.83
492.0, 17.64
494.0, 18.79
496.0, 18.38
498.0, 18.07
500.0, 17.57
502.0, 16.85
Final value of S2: 6.00 km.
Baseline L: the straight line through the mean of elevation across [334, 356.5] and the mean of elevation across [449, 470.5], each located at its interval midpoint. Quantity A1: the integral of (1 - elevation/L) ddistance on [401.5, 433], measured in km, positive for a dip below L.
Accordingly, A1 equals 3.7 km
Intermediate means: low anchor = 16.9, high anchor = 20.7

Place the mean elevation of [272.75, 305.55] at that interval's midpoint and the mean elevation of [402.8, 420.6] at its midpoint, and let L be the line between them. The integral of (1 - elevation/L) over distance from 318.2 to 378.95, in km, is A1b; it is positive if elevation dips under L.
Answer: -3.8 km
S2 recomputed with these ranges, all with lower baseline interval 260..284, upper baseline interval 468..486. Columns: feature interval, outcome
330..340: 0.2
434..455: -2.2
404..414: 1.9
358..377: 0.5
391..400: 0.5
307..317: 0.4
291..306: 0.3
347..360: 0.1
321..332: 0.5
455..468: -1.0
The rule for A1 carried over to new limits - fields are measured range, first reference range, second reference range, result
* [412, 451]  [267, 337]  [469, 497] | -3.0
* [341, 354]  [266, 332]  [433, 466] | 0.4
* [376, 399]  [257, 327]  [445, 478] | 1.2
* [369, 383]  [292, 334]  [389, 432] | -0.9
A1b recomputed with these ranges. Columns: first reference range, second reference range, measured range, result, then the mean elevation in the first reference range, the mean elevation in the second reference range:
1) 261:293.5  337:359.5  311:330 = 0.9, 15.8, 17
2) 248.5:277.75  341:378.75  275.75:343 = 1.7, 15.9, 16.9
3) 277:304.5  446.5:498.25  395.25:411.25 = 2.9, 15.9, 19.7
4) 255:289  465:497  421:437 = -1.4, 15.8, 19.1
